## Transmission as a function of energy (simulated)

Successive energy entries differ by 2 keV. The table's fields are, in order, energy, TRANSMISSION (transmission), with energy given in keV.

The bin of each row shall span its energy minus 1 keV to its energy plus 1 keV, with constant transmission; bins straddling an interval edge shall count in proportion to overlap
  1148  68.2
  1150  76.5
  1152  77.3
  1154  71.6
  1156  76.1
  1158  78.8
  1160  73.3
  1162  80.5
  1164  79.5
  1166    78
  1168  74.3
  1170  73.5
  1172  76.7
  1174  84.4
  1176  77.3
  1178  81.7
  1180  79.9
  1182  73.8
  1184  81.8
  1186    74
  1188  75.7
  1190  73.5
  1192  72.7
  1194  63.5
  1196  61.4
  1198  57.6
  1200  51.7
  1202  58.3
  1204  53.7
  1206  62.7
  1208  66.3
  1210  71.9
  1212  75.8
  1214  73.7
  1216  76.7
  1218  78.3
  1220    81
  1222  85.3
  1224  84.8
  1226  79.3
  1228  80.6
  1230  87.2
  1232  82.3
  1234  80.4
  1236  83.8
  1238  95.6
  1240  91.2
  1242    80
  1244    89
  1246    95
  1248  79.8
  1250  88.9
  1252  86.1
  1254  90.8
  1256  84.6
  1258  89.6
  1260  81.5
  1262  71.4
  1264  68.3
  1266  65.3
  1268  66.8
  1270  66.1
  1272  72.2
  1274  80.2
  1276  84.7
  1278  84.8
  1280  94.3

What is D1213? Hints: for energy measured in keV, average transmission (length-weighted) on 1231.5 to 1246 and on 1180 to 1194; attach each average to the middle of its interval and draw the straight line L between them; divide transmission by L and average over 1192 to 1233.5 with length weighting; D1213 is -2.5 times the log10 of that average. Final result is 0.13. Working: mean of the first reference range 74.7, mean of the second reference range 86.8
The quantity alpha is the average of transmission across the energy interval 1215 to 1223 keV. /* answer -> 80.3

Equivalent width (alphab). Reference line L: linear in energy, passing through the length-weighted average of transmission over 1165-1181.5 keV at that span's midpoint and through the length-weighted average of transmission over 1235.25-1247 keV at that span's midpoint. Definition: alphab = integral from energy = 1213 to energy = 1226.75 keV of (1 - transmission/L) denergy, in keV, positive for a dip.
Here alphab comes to 0.9 keV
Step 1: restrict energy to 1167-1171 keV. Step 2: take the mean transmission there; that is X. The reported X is 73.9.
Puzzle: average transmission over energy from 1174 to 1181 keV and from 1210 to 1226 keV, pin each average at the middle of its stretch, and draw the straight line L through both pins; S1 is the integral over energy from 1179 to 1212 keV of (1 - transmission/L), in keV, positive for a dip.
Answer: 5.0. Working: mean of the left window 80.3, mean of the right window 78.9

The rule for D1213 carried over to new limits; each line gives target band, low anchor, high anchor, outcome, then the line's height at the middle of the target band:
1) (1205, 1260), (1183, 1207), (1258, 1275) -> -0.19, 69.2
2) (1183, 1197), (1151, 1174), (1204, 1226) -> 0.06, 75.7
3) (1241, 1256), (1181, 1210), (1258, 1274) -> -0.22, 70.7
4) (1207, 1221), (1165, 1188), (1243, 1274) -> 0.05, 78.6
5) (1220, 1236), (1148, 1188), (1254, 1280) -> -0.07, 77.3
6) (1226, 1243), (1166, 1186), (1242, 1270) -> -0.06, 80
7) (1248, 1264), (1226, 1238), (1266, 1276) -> -0.09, 76.5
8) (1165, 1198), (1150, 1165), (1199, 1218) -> -0.04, 71.8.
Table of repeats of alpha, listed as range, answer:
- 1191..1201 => 61.4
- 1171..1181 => 80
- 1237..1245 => 88.9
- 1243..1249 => 87.9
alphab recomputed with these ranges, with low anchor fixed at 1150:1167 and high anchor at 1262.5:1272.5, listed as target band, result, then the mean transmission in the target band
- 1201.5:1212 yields 1.3 keV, 64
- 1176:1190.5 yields -0.5 keV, 77.3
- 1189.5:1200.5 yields 1.5 keV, 63.5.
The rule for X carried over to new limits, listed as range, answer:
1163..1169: 77.3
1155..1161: 76.1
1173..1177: 80.8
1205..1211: 67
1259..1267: 71.6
